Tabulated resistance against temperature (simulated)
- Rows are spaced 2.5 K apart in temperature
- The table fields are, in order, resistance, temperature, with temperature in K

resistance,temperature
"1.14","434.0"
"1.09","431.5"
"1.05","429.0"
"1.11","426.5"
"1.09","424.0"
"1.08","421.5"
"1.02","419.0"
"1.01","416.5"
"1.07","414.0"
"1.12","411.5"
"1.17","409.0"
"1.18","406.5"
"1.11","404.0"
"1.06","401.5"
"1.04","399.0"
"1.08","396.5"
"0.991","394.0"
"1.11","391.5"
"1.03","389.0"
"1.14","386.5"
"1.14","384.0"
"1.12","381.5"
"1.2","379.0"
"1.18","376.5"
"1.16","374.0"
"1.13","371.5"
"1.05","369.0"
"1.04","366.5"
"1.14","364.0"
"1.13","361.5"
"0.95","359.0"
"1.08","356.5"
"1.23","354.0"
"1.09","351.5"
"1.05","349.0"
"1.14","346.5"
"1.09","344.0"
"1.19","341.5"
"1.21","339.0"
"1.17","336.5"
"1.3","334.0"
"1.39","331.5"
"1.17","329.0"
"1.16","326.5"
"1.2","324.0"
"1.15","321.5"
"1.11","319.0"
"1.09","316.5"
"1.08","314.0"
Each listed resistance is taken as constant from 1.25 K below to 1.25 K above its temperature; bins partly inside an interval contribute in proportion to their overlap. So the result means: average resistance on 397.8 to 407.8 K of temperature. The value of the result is 1.1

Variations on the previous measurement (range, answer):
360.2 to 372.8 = 1.1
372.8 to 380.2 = 1.18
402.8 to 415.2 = 1.13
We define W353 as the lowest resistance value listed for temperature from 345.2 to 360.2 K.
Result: 0.95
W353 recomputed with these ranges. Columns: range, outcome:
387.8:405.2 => 0.991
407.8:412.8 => 1.12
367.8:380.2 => 1.05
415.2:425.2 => 1.01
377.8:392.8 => 1.03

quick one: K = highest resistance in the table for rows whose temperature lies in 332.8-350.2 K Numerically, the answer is 1.3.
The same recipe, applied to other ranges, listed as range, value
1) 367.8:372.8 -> 1.13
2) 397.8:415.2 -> 1.18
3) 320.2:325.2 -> 1.2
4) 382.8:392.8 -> 1.14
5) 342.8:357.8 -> 1.23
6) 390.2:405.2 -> 1.11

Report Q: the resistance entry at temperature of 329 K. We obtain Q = 1.17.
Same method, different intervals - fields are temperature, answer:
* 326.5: 1.16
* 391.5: 1.11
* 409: 1.17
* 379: 1.2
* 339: 1.21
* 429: 1.05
